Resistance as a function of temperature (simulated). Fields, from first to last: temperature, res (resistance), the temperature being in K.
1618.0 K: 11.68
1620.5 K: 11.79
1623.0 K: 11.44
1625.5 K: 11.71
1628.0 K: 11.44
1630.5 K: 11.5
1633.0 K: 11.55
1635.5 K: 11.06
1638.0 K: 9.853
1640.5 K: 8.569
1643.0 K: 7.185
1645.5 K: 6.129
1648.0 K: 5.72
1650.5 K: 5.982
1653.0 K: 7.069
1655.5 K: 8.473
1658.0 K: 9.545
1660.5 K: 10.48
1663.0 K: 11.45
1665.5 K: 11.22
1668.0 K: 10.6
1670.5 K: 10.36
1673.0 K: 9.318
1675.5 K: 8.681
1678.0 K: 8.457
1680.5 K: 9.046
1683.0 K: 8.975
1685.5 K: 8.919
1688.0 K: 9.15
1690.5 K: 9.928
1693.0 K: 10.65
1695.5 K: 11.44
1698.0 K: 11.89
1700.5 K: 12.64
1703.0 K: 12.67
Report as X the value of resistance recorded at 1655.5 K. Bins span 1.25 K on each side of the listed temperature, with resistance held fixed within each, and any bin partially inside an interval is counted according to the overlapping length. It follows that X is 8.473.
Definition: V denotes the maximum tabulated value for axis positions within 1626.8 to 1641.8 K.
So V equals 11.55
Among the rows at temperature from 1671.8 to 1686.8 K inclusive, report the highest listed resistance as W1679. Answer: 9.318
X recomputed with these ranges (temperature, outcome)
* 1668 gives 10.6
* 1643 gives 7.185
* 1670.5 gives 10.36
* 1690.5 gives 9.928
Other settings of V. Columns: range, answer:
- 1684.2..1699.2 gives 11.89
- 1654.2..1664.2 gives 11.45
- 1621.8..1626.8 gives 11.71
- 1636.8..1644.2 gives 9.853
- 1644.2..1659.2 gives 9.545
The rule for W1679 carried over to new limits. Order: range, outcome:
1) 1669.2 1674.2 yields 10.36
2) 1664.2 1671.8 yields 11.22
